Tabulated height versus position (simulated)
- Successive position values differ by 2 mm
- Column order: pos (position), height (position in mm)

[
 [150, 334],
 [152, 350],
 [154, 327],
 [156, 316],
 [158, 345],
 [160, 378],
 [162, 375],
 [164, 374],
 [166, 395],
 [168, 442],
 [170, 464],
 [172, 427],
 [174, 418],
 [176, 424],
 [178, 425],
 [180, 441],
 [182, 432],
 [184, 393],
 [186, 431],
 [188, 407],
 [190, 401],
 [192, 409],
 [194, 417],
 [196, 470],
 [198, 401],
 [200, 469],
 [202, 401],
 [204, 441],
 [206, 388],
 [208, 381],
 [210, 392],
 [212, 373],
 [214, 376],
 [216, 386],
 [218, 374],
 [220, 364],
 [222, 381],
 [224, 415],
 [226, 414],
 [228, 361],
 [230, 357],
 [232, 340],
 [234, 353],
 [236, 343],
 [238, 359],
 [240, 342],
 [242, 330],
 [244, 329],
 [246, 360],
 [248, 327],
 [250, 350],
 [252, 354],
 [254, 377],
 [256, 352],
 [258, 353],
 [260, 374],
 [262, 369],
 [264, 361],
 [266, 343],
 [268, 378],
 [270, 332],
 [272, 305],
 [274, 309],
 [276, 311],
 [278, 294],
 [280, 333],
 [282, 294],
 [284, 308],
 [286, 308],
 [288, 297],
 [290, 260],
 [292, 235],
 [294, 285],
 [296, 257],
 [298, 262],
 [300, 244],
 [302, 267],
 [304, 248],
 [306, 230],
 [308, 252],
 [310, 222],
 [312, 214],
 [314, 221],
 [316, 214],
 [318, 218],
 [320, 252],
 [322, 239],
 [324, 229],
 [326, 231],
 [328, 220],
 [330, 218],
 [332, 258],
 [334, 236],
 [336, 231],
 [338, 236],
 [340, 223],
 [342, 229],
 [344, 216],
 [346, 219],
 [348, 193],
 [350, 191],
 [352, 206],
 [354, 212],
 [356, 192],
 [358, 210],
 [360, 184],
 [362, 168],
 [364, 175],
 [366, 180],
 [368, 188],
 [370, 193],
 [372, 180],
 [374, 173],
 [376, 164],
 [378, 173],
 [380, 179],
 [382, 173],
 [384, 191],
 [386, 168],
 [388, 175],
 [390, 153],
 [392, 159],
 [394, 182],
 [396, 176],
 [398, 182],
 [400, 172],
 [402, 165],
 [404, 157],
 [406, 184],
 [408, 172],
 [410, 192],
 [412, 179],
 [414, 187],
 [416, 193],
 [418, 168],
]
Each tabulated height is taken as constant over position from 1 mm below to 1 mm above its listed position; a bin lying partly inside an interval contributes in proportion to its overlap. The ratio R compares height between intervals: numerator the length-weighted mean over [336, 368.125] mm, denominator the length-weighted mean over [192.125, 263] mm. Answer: 0.54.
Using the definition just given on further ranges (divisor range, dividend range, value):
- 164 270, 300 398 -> 0.53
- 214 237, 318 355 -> 0.60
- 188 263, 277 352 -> 0.65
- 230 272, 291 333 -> 0.68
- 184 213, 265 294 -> 0.74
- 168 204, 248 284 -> 0.80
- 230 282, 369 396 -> 0.51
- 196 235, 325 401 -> 0.50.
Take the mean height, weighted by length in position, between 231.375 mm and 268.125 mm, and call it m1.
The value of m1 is 352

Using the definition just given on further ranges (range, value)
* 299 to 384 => 212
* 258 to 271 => 359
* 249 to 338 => 282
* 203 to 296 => 346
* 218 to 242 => 365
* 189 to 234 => 395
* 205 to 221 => 379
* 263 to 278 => 331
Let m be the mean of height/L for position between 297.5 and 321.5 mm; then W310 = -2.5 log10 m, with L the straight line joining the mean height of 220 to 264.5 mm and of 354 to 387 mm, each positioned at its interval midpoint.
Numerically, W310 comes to 0.13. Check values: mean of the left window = 359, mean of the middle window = 237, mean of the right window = 182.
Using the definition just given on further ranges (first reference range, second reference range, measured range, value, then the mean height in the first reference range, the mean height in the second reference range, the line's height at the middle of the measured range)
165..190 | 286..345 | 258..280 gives -0.12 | 424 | 241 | 302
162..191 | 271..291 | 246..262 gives -0.08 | 418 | 302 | 332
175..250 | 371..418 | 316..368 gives 0.11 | 389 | 175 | 237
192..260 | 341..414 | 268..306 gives 0.05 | 377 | 184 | 299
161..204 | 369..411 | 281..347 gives 0.08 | 420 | 174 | 264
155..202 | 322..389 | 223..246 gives -0.04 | 411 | 201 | 344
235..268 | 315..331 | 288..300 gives 0.07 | 352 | 228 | 278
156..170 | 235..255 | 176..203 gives -0.14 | 386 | 347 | 373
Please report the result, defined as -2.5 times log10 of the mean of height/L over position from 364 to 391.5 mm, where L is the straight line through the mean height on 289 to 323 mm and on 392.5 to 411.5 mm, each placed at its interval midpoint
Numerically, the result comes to 0.10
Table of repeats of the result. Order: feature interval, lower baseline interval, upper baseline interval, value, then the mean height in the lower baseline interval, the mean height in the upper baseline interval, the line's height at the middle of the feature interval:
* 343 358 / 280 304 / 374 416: 0.07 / 276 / 175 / 218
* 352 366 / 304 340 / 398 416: 0.09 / 231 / 177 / 208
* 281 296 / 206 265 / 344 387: 0.04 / 364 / 187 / 292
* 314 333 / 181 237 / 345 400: 0.07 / 395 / 183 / 246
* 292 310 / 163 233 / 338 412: 0.10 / 405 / 185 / 277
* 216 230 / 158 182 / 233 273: -0.03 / 413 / 350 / 372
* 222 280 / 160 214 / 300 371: -0.07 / 414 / 218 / 329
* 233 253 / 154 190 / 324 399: -0.06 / 403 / 196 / 325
